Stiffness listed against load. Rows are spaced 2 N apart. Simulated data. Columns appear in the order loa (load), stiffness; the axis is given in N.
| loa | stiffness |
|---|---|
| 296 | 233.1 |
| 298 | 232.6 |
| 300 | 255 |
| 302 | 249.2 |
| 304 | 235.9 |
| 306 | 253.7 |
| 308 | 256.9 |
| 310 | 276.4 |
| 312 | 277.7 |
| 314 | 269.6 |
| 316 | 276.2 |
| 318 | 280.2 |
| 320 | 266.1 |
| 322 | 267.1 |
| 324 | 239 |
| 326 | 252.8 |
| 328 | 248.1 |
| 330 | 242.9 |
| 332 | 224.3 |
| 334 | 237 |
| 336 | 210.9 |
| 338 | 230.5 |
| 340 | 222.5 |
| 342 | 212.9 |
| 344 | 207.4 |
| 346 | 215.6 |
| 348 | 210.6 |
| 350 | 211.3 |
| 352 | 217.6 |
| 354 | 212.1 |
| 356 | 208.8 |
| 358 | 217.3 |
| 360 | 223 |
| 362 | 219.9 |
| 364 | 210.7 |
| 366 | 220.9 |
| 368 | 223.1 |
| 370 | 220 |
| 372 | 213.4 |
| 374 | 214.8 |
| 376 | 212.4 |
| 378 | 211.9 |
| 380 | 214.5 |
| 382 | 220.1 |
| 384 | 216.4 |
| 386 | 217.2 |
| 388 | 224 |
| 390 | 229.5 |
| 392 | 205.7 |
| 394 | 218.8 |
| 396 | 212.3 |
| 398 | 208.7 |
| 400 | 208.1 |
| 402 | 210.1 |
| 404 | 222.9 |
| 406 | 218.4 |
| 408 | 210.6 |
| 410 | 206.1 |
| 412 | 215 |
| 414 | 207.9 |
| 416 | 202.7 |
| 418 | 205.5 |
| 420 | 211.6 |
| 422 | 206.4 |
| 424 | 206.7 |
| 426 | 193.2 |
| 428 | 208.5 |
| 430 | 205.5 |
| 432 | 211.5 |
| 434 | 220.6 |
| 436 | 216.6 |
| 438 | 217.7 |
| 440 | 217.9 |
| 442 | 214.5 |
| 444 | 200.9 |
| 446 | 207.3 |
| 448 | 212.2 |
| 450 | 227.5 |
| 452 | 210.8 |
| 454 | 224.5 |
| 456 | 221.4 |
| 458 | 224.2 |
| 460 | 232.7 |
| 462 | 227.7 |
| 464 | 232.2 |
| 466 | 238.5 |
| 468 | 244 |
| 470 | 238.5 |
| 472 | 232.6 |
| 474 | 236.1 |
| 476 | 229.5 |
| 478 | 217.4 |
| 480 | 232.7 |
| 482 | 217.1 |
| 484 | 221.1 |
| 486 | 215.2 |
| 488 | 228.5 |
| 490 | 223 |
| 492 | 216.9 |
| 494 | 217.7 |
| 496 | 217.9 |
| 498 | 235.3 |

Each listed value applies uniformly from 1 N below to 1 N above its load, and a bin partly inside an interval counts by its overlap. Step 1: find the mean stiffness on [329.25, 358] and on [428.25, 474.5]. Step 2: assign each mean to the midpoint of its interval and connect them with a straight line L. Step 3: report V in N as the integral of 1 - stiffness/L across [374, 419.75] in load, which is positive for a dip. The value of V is 1.4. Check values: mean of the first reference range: 219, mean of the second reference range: 222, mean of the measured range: 214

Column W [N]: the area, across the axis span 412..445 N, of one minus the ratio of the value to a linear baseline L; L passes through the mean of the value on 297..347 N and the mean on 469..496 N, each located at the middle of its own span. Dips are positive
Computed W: 3.19 N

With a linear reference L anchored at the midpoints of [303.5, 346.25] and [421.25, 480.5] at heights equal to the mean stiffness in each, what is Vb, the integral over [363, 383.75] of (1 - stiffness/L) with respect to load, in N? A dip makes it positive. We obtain 1.8 N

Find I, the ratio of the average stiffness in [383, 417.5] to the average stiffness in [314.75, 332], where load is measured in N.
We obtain 0.8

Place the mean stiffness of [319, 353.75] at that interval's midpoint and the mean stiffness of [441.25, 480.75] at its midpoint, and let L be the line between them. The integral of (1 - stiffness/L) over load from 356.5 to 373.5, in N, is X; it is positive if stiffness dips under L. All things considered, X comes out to 0.8 N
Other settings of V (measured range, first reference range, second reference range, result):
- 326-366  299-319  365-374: 2.5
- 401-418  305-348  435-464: 1.2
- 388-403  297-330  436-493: 1.6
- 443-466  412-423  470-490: -0.2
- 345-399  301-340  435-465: 5.1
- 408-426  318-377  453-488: 1.6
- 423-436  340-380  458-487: 0.9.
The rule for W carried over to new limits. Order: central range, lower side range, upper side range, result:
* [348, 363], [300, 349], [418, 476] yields 1.43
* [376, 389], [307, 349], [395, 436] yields 0.33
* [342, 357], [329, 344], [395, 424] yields 0.68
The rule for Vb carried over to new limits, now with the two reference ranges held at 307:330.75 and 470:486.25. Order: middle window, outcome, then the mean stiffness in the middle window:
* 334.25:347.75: 2.1 N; 217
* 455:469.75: -0.1 N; 232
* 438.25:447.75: 1.0 N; 211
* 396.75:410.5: 1.8 N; 212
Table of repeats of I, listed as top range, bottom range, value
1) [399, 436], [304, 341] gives 0.83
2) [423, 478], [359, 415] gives 1.02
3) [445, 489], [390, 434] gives 1.08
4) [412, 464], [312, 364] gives 0.92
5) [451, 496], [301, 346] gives 0.92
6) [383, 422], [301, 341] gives 0.85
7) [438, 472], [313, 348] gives 0.93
